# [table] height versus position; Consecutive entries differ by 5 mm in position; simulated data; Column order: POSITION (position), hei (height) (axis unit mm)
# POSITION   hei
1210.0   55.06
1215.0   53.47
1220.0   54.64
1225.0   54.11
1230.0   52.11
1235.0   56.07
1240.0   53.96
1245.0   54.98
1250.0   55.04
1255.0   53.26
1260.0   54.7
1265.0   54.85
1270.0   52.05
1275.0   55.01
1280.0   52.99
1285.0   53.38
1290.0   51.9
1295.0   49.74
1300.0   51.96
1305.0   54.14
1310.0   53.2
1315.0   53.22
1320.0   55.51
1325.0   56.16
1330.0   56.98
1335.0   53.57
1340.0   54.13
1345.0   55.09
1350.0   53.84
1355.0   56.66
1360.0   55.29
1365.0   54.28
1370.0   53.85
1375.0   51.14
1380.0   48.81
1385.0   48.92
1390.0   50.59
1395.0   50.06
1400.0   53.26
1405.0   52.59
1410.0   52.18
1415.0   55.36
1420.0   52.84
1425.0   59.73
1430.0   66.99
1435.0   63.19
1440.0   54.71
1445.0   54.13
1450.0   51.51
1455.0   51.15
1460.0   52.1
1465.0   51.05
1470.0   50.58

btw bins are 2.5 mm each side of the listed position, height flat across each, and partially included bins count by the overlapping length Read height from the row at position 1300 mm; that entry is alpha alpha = 51.96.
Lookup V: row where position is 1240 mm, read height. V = 53.96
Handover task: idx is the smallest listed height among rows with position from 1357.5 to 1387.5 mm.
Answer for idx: 48.81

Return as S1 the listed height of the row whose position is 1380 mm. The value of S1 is 48.81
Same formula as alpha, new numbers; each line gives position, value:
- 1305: 54.14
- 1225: 54.11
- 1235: 56.07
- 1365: 54.28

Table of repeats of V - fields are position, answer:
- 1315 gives 53.22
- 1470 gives 50.58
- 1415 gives 55.36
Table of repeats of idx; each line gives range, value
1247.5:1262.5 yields 53.26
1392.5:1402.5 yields 50.06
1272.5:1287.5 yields 52.99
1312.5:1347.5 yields 53.22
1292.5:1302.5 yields 49.74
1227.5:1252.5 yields 52.11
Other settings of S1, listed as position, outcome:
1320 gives 55.51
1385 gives 48.92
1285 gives 53.38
